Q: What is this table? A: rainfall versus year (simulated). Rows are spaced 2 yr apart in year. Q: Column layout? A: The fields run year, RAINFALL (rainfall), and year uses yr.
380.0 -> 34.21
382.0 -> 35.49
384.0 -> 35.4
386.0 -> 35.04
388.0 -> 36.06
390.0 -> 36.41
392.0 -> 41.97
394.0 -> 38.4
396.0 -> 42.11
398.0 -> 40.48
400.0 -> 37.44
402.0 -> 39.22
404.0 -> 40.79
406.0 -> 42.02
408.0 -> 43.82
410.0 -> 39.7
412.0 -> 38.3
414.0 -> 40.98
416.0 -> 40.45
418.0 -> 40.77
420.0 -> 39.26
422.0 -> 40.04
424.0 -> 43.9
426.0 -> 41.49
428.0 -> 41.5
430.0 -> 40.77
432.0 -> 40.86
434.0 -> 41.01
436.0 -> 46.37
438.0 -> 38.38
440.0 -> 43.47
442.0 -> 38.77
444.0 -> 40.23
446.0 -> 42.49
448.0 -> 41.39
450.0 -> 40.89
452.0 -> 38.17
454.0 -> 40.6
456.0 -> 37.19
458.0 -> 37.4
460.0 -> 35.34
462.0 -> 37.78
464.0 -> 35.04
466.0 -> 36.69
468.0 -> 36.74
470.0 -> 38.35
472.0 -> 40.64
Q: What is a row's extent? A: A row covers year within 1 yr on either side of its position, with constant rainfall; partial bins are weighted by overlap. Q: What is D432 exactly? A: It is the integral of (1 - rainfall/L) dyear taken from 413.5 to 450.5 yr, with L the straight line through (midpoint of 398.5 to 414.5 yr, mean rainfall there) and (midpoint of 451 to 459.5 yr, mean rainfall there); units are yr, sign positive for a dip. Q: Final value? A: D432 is -1.95 yr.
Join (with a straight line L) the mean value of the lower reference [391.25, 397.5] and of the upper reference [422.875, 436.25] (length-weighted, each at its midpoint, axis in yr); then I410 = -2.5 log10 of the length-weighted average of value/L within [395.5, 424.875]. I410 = 0.02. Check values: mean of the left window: 40.8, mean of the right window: 42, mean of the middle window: 40.6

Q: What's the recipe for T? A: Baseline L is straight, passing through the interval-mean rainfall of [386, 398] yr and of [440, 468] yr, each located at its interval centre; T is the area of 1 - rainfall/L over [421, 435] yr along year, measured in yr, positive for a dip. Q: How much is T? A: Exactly -0.9 yr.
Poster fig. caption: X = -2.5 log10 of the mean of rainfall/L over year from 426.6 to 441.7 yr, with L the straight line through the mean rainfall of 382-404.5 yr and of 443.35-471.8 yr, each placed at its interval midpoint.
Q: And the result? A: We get -0.09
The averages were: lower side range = 38.3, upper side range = 38.5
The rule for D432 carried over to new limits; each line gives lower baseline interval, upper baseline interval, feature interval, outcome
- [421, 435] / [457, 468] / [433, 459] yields -1.1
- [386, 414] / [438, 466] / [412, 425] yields -0.4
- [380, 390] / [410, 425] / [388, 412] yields -1.4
